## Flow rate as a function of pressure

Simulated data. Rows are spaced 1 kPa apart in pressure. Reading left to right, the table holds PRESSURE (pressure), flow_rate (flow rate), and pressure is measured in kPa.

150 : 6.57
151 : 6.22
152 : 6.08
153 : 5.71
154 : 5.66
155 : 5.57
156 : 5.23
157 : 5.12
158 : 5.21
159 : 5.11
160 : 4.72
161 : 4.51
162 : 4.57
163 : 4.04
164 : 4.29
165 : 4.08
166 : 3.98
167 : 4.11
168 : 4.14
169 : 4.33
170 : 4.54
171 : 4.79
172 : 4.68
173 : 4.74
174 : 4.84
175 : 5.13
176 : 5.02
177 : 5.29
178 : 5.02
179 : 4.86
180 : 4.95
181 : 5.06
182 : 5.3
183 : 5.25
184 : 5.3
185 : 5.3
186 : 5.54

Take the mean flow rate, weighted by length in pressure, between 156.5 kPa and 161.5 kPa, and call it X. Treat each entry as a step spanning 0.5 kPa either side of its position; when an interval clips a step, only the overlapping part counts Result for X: 4.93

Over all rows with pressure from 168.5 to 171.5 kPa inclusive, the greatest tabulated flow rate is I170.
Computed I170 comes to 4.79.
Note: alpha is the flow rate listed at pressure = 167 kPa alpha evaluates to 4.11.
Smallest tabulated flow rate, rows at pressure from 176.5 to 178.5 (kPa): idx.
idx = 5.02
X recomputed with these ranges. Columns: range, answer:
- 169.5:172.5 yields 4.67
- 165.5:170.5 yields 4.22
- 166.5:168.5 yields 4.12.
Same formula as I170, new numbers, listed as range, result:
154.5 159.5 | 5.57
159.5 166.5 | 4.72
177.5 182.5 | 5.3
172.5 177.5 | 5.29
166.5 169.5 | 4.33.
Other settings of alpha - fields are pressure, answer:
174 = 4.84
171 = 4.79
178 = 5.02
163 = 4.04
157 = 5.12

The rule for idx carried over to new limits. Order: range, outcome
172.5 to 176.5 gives 4.74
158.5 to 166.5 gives 3.98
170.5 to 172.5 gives 4.68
